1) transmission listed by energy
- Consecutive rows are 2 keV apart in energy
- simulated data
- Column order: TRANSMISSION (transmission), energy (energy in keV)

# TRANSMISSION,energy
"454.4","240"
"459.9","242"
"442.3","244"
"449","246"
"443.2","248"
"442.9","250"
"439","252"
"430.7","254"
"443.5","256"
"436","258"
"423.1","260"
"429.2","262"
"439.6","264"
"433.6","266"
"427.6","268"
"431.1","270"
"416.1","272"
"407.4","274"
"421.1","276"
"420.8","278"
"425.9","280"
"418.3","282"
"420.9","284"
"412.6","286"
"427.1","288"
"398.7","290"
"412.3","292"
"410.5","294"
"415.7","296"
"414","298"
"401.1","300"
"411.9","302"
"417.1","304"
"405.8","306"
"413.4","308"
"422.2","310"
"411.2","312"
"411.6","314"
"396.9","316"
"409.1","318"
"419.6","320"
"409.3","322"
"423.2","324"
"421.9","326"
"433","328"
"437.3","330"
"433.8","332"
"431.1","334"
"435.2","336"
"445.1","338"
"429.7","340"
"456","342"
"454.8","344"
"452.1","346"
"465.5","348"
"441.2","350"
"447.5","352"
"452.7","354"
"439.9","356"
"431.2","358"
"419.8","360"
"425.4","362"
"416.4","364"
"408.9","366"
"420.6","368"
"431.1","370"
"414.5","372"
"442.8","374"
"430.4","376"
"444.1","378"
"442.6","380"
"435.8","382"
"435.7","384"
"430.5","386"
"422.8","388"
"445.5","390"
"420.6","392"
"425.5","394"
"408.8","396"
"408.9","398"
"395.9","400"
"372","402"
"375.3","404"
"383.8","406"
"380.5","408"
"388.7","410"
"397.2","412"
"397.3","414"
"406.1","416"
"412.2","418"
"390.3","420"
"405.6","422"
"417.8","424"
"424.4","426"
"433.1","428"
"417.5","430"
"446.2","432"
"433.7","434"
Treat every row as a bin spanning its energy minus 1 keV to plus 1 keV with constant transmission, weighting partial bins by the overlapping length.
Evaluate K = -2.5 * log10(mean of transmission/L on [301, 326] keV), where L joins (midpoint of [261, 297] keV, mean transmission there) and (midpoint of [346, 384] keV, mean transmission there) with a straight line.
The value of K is 0.03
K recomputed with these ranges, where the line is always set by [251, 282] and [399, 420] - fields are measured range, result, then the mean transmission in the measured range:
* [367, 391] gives -0.09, 433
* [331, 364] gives -0.09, 441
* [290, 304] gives 0.03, 410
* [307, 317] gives 0.01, 411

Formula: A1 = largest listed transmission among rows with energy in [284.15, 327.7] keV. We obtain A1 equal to 427.1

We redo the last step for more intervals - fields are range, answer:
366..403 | 445.5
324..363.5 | 465.5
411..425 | 417.8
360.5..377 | 442.8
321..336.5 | 437.3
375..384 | 444.1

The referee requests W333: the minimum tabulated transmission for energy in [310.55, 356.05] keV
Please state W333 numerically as 396.9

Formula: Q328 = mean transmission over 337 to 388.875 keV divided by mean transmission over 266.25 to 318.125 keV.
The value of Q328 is 1.1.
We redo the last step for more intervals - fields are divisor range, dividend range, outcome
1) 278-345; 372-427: 0.98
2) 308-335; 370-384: 1.04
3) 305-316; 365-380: 1.04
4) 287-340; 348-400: 1.03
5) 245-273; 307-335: 0.97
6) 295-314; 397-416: 0.94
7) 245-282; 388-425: 0.93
